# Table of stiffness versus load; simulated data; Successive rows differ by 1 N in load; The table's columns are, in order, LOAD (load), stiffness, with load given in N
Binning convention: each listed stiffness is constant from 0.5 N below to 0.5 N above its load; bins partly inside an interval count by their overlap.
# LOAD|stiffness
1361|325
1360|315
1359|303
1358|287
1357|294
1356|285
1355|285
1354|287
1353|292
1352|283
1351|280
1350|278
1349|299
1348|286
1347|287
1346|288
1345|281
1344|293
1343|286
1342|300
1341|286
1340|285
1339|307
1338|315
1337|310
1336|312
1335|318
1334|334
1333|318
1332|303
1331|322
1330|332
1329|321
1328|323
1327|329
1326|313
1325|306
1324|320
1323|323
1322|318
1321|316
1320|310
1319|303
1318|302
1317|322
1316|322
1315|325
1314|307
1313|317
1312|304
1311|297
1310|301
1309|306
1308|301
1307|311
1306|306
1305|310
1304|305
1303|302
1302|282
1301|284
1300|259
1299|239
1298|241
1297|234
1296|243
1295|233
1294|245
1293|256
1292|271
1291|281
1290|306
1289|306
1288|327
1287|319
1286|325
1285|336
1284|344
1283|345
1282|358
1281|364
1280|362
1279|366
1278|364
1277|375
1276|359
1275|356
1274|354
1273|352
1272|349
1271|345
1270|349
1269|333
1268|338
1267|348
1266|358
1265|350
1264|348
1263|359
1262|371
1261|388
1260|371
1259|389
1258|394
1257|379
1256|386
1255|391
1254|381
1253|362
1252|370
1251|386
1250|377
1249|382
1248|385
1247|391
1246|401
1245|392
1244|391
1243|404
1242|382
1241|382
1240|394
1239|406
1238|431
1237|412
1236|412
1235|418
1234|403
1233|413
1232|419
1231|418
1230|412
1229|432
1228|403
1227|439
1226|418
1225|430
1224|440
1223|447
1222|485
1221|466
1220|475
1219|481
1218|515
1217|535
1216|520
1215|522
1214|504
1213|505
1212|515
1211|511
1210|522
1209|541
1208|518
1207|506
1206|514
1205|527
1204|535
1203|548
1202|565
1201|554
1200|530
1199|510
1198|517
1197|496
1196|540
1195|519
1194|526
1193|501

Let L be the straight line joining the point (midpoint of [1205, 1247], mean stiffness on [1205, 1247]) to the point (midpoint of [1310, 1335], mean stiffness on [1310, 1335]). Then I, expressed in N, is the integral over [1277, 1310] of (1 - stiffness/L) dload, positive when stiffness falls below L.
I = 5.1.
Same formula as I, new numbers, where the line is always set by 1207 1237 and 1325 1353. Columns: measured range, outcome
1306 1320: 1.2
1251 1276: 2.7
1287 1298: 2.9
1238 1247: 0.9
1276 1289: 1.2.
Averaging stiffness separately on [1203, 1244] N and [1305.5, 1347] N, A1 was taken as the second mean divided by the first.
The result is 0.67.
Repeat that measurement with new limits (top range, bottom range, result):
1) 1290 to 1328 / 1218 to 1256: 0.71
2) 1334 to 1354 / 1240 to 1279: 0.79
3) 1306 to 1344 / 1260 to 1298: 0.94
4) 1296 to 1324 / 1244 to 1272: 0.80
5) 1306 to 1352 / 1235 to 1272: 0.81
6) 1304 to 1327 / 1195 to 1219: 0.60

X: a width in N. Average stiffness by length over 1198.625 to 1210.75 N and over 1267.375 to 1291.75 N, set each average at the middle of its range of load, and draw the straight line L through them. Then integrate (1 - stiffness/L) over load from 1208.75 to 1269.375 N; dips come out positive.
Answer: 3.6 N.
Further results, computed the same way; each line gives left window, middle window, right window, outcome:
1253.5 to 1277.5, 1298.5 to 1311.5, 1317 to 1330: 1.51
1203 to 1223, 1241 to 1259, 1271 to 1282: 1.55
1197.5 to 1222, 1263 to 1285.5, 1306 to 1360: 2.95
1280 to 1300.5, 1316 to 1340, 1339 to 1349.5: -2.05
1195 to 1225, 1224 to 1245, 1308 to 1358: 2.61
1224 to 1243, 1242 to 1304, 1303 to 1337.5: 4.84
